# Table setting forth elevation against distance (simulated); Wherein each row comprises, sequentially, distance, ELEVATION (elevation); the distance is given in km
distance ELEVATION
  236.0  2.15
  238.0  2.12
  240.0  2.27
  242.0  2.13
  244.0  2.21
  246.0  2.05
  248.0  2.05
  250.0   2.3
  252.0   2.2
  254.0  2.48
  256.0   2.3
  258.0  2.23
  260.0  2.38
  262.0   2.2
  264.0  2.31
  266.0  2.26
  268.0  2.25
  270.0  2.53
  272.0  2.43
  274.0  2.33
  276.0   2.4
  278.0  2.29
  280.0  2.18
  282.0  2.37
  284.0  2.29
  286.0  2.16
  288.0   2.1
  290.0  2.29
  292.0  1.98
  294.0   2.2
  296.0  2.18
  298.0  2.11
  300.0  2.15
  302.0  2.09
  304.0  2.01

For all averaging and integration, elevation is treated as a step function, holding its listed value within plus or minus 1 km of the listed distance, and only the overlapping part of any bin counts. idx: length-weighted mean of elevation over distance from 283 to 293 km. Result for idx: 2.16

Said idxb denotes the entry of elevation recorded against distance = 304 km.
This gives 2.01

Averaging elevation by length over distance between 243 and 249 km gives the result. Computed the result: 2.1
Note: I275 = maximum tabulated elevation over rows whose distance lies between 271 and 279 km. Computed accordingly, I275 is 2.43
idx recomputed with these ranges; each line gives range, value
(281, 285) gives 2.33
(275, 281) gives 2.29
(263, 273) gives 2.36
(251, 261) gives 2.32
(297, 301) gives 2.13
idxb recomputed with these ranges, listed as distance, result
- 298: 2.11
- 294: 2.2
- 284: 2.29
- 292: 1.98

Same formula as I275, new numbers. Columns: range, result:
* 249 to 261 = 2.48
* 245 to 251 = 2.3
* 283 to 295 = 2.29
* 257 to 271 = 2.53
